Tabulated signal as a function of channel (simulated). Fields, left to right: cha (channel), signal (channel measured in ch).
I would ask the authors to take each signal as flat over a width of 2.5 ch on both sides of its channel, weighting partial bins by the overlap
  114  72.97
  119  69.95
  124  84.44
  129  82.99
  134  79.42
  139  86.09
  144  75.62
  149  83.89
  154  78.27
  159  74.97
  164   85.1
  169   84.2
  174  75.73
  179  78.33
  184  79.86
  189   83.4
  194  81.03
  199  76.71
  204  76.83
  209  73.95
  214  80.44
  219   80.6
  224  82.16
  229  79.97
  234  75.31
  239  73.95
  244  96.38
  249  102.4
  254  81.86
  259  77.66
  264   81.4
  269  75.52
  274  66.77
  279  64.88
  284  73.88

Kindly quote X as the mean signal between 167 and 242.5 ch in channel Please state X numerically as 79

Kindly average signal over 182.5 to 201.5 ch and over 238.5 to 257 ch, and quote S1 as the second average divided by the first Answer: 1.1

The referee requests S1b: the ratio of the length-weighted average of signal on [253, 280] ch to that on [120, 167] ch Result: 0.9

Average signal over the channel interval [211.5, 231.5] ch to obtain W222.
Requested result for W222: 80.8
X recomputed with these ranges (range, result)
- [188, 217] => 78.5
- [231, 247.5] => 83.1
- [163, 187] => 80.4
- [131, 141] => 82.6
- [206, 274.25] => 81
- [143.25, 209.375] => 79.4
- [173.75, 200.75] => 79.5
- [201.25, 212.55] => 75.9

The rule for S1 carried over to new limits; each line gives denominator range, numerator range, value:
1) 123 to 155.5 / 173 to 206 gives 0.97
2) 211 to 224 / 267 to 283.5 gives 0.86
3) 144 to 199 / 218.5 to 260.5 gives 1.04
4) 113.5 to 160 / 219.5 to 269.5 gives 1.05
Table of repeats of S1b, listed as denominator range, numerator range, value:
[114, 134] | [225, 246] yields 1.03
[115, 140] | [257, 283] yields 0.92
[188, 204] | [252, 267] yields 1.01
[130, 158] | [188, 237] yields 0.98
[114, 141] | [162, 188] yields 1.01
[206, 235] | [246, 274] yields 1.05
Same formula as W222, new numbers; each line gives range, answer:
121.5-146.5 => 81.7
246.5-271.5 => 83.8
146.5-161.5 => 79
